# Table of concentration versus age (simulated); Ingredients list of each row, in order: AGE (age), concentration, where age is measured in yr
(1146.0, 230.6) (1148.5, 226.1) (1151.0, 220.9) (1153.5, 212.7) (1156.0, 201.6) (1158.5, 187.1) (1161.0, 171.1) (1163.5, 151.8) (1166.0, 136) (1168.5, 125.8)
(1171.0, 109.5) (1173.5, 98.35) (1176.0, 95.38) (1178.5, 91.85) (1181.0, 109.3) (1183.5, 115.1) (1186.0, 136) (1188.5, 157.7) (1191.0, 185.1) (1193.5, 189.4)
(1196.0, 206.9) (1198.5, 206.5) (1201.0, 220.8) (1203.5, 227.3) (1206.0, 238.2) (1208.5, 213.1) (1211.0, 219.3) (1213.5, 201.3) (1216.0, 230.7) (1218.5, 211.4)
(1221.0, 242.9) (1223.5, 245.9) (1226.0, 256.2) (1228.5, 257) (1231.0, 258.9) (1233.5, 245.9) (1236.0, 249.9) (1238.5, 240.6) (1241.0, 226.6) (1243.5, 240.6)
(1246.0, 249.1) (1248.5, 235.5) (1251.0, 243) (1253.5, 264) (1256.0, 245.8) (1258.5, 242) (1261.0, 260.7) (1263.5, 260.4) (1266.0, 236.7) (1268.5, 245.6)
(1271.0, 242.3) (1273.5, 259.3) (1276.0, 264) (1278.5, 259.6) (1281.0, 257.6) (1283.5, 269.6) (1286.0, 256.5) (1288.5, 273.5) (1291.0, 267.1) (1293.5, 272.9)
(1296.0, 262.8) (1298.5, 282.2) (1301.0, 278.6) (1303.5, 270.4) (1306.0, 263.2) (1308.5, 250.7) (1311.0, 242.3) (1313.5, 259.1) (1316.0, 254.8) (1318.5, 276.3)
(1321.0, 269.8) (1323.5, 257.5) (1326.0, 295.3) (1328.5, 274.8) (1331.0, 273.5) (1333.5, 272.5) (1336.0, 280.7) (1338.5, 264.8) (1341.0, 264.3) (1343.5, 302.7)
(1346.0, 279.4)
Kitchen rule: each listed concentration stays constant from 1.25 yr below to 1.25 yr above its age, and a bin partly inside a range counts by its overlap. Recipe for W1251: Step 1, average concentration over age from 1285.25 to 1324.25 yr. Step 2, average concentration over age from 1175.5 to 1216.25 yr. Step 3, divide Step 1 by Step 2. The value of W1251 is 1.48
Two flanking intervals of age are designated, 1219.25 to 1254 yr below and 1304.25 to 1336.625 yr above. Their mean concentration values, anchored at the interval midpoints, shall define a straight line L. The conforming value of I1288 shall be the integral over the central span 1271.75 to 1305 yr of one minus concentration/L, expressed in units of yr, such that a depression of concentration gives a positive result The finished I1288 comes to -1.0 yr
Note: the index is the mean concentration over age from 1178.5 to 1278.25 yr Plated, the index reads 224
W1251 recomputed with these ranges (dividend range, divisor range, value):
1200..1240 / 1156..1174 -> 1.61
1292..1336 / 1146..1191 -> 1.75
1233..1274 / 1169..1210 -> 1.52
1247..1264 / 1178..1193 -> 1.82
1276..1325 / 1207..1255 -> 1.11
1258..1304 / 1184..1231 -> 1.23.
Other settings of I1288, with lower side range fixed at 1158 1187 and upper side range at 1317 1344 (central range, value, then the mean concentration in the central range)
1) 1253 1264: -2.5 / 254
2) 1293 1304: -1.3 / 274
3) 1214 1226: -4.4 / 233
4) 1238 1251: -3.0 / 239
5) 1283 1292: -1.2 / 266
